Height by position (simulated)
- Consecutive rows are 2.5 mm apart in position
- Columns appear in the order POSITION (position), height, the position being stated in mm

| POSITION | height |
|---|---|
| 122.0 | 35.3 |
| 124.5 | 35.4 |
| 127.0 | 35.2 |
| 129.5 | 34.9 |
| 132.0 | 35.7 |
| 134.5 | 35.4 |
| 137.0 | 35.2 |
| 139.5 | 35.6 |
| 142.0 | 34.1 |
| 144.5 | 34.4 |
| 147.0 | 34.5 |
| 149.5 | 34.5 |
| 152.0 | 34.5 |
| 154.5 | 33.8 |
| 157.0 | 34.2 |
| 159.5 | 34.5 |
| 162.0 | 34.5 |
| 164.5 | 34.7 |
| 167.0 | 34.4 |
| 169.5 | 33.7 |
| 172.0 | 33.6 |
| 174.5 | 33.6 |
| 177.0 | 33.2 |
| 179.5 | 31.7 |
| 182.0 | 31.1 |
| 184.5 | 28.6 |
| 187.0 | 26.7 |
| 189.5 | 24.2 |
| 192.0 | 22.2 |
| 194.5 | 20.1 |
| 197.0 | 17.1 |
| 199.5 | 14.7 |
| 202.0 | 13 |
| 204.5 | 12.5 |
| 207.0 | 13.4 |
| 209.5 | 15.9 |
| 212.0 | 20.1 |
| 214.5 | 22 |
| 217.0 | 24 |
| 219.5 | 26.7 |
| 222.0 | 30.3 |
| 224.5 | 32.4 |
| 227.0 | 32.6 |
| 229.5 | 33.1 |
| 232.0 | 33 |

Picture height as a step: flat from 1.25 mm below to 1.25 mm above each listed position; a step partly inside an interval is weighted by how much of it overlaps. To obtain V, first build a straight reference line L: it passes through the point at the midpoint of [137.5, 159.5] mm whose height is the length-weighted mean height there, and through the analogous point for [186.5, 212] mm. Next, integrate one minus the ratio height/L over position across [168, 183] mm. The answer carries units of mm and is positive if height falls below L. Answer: -4.3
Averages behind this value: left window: 34.5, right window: 17.8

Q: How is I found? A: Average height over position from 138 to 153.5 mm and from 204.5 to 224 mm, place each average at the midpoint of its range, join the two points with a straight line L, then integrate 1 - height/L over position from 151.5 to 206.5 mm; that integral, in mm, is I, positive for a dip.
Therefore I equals 2.0 mm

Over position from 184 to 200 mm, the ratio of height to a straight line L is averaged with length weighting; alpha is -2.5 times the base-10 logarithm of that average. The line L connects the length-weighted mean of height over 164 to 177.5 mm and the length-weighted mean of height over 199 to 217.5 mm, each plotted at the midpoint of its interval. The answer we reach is 0.114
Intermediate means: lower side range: 33.9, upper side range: 16.8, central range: 22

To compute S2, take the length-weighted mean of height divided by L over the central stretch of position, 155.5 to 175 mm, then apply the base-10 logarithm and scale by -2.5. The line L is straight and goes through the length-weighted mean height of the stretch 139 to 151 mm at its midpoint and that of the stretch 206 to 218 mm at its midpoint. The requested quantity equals -0.147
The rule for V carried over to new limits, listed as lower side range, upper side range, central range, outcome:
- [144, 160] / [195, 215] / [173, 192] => -4.4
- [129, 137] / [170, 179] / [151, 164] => -0.1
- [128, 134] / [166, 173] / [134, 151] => 0.1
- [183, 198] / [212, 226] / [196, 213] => 6.7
